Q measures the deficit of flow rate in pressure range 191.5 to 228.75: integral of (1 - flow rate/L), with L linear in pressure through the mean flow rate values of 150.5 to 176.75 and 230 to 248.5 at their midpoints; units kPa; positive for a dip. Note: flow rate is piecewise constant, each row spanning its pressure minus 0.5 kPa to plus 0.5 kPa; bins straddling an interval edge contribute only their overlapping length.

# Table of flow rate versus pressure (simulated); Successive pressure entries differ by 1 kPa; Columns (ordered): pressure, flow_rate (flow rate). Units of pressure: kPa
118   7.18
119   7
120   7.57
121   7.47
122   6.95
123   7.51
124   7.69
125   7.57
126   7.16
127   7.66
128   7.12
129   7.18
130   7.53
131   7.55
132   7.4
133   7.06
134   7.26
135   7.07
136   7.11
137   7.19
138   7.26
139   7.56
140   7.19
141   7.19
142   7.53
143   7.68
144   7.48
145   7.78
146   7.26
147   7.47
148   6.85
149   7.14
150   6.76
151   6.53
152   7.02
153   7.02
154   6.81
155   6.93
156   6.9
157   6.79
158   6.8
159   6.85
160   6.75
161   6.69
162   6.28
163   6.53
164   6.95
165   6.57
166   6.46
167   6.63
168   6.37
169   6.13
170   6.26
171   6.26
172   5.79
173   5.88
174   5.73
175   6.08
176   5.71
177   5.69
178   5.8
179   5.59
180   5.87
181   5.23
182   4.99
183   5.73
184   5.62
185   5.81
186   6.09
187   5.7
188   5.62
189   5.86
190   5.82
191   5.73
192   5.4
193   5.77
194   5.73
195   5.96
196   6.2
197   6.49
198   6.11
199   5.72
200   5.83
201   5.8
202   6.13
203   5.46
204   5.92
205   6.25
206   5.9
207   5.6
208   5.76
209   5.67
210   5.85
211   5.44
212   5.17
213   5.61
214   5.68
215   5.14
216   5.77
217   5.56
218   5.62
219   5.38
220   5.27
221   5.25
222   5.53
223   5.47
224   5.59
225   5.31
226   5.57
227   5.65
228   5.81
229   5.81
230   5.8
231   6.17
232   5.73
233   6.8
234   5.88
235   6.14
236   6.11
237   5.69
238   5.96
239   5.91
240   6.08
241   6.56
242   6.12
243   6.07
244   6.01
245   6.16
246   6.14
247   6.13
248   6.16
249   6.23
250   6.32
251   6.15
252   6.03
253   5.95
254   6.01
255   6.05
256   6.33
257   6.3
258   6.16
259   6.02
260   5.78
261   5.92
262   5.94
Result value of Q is 3.3 kPa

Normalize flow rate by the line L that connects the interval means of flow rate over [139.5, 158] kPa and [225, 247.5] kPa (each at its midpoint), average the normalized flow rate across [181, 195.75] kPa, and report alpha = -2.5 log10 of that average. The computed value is 0.16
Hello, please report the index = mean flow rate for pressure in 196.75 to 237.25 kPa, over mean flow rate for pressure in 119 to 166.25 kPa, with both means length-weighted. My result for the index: 0.8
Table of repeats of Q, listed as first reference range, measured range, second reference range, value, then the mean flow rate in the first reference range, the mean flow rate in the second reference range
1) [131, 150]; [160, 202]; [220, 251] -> 4.64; 7.3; 5.93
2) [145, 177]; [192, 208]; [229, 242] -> 1.04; 6.59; 6.06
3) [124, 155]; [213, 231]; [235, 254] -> 2.22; 7.25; 6.1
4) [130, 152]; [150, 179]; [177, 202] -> 0.52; 7.25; 5.78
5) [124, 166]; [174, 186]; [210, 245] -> 1.59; 7.11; 5.76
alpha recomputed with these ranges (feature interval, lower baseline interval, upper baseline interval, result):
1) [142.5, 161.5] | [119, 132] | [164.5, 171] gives -0.04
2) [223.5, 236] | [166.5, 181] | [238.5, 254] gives 0.04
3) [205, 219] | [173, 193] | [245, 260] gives 0.05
